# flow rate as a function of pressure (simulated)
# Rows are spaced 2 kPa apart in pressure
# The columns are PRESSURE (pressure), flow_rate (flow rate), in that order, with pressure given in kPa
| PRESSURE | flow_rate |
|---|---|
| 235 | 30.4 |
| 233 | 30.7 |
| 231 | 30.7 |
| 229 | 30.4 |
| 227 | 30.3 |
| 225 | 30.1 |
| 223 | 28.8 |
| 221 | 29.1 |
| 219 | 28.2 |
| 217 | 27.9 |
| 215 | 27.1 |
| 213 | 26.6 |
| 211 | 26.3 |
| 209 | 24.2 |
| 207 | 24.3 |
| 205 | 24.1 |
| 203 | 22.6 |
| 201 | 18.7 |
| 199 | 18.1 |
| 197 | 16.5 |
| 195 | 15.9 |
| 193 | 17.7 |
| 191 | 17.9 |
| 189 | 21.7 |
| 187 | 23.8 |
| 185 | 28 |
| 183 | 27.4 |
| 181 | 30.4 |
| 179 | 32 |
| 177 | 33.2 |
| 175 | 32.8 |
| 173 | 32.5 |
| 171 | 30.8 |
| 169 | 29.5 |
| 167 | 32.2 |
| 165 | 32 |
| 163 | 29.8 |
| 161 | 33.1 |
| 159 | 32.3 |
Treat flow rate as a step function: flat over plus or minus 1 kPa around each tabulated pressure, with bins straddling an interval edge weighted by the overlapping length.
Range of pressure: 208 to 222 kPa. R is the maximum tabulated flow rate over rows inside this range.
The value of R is 29.1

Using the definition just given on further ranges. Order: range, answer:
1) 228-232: 30.7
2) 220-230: 30.4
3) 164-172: 32.2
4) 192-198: 17.7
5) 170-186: 33.2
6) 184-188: 28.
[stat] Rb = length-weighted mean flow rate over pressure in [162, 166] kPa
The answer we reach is 30.9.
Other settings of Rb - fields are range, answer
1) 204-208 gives 24.2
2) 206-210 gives 24.2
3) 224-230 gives 30.3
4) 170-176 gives 32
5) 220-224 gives 29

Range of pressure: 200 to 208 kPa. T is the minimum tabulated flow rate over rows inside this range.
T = 18.7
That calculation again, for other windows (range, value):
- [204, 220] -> 24.1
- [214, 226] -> 27.1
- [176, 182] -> 30.4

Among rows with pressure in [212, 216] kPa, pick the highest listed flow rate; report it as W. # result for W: 27.1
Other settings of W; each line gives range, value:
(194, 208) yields 24.3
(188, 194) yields 21.7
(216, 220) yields 28.2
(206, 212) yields 26.3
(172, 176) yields 32.8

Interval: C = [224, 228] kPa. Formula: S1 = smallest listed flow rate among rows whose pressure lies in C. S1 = 30.1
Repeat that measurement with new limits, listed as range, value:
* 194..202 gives 15.9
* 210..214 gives 26.3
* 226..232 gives 30.3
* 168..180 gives 29.5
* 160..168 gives 29.8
